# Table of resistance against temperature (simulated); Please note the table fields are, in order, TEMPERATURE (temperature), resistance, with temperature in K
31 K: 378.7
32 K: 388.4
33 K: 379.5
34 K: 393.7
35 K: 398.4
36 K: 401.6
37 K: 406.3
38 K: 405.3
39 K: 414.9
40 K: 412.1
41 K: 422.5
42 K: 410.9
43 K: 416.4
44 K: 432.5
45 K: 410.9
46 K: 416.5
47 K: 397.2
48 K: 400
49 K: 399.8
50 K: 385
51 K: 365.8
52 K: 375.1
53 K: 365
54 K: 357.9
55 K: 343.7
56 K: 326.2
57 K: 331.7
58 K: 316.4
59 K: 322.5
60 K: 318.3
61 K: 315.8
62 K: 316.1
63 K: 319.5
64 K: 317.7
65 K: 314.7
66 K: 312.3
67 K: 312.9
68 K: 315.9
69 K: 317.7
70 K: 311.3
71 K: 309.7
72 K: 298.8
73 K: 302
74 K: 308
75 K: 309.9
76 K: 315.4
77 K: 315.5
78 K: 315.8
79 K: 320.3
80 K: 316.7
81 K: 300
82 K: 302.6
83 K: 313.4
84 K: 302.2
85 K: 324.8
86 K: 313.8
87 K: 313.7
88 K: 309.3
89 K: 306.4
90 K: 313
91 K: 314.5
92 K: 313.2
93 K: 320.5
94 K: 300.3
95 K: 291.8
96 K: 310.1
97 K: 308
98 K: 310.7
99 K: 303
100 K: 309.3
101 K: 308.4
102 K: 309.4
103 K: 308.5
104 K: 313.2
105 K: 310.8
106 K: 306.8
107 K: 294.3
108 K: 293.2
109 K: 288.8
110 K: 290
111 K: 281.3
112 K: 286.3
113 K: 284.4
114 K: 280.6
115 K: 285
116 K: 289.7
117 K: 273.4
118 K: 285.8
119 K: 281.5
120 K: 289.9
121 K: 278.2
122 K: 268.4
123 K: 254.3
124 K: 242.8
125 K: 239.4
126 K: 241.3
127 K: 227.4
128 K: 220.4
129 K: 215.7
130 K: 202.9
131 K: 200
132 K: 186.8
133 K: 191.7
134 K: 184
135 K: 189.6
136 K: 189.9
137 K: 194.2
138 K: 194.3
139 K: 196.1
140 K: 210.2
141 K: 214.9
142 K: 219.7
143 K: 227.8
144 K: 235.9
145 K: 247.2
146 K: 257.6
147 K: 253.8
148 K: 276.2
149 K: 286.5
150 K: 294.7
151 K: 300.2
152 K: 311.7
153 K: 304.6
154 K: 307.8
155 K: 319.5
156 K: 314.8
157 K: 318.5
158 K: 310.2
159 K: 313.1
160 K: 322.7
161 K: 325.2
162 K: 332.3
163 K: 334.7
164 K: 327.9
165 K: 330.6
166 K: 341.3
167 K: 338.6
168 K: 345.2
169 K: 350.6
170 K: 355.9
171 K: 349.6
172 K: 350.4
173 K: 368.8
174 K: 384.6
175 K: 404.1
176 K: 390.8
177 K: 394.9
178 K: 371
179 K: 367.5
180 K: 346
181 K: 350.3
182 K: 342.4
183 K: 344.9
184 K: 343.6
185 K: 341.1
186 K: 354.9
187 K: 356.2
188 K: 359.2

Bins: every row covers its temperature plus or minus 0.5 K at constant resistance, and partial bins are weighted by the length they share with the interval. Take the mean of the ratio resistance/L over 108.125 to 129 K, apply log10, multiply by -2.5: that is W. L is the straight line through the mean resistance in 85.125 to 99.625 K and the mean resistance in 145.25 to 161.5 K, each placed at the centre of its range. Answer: 0.14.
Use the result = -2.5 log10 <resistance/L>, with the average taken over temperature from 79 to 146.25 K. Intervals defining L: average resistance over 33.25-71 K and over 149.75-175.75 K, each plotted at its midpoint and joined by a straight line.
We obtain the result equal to 0.27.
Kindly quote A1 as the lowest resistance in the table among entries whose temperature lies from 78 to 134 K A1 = 184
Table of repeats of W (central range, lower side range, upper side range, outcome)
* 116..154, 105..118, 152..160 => 0.24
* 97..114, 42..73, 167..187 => 0.18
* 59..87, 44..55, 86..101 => 0.11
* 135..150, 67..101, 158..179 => 0.42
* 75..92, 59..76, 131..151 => -0.07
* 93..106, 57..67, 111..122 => -0.05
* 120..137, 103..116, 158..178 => 0.37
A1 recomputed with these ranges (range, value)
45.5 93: 298.8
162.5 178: 327.9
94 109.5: 288.8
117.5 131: 200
